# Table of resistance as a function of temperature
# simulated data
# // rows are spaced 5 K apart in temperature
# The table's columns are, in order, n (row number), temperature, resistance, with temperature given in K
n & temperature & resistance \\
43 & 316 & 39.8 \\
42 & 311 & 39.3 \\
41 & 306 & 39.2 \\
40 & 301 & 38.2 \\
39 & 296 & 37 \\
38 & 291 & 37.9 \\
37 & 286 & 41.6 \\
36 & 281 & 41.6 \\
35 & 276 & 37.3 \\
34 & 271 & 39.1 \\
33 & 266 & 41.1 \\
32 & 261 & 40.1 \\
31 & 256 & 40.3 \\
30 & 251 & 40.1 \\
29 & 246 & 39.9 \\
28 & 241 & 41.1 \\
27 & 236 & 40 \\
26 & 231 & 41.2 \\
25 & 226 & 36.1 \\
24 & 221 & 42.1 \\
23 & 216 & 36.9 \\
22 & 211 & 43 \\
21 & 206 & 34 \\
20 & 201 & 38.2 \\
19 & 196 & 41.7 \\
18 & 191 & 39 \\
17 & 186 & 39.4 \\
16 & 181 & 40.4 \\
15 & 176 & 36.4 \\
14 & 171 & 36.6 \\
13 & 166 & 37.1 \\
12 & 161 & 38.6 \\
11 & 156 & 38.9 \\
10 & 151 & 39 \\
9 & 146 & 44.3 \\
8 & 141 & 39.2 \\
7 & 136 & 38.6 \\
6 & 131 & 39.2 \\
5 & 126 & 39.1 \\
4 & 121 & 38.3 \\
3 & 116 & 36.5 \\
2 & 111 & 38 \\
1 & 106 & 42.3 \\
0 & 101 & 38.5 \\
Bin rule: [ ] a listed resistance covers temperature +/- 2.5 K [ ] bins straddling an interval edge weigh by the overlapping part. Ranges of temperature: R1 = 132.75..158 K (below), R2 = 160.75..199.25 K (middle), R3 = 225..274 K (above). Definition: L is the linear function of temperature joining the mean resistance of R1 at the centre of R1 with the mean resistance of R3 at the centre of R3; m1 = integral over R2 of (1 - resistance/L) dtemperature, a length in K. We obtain 1.3 K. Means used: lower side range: 40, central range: 38.6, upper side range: 40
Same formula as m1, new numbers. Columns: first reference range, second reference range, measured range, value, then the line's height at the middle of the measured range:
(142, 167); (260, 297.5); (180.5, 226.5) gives 0.55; 39.6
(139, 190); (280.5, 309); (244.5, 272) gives -0.78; 39.1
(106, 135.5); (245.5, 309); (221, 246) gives -0.41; 39.2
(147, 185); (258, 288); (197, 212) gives 0.30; 39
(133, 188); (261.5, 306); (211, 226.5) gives -0.12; 39.1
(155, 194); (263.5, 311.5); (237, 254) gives -0.63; 38.9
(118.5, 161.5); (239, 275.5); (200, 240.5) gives 0.83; 39.9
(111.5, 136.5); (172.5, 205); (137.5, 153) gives -0.91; 38.5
